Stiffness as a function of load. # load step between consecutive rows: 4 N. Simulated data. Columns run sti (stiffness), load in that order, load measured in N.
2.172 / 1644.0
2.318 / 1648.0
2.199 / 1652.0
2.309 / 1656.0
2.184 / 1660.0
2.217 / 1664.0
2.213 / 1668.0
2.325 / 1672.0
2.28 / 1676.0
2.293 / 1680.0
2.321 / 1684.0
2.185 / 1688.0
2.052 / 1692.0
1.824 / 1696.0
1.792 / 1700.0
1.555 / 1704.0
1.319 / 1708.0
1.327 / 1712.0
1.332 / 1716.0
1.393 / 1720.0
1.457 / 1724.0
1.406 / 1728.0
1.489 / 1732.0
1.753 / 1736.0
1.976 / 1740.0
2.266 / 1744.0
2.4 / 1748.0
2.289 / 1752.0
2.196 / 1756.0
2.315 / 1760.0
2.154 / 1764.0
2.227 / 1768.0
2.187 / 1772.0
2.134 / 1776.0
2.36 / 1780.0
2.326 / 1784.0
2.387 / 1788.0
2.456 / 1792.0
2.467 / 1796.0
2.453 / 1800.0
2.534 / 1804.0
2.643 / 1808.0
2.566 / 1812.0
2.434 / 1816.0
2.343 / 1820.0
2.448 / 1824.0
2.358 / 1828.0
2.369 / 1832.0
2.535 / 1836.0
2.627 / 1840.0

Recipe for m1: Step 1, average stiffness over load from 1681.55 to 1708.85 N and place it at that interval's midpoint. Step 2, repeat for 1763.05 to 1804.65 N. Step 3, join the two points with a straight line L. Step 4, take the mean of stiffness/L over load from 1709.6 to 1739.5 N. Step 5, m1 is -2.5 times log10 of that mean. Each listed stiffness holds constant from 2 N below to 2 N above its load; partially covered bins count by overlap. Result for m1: 0.35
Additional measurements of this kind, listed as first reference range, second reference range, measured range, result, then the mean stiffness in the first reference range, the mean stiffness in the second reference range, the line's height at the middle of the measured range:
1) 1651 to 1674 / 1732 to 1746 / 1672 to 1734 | 0.19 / 2.24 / 1.93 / 2.07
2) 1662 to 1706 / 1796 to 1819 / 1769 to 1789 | 0.07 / 2.1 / 2.51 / 2.42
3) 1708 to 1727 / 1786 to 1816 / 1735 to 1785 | -0.14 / 1.37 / 2.5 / 1.94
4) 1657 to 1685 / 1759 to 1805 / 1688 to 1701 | 0.17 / 2.26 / 2.33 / 2.28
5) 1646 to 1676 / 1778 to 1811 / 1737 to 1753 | 0.09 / 2.25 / 2.46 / 2.38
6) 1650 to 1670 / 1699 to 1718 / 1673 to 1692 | -0.21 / 2.22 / 1.45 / 1.86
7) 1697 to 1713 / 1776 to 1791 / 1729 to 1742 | 0.08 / 1.53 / 2.33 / 1.84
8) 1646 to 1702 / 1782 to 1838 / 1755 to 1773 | 0.07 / 2.18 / 2.45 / 2.36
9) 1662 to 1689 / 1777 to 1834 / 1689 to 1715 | 0.36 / 2.26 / 2.43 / 2.3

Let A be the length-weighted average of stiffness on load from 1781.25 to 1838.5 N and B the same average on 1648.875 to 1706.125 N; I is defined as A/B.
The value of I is 1.2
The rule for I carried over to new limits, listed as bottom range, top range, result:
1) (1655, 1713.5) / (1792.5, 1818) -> 1.25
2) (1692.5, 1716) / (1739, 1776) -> 1.41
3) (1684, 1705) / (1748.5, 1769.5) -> 1.16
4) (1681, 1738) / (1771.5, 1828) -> 1.45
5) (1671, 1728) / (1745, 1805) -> 1.29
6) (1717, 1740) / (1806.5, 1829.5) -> 1.61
